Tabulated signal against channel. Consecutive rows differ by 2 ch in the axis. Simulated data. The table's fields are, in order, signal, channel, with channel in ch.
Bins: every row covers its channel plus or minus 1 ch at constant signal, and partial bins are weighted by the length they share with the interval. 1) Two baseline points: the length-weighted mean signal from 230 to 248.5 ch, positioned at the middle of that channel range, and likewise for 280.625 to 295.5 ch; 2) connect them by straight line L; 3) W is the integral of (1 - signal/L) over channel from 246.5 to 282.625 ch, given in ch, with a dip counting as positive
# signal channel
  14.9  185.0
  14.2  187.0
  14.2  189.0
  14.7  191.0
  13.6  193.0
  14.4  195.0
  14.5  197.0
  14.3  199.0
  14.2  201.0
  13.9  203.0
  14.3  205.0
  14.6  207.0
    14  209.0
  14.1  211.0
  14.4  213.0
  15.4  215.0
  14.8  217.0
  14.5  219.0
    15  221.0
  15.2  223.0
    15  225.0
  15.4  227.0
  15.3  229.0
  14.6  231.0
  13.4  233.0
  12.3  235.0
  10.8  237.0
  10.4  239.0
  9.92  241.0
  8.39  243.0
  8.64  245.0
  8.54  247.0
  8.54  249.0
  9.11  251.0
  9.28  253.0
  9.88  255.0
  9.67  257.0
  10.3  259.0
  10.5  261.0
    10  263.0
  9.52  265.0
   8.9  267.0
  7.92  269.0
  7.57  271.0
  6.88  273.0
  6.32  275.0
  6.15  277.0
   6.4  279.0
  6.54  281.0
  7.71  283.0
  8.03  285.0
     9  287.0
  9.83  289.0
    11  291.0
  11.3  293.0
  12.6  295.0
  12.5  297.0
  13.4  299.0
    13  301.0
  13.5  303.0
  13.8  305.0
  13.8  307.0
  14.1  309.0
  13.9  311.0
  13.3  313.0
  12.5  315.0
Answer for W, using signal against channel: 6.04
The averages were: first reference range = 10.7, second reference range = 9.52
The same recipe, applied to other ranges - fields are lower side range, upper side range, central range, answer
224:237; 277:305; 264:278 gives 4.8 ch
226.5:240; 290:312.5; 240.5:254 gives 4.3 ch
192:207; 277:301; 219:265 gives 3.0 ch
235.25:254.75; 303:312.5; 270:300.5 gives 8.1 ch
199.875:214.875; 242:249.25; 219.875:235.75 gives -4.8 ch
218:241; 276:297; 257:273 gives 2.5 ch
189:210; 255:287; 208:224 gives -2.3 ch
